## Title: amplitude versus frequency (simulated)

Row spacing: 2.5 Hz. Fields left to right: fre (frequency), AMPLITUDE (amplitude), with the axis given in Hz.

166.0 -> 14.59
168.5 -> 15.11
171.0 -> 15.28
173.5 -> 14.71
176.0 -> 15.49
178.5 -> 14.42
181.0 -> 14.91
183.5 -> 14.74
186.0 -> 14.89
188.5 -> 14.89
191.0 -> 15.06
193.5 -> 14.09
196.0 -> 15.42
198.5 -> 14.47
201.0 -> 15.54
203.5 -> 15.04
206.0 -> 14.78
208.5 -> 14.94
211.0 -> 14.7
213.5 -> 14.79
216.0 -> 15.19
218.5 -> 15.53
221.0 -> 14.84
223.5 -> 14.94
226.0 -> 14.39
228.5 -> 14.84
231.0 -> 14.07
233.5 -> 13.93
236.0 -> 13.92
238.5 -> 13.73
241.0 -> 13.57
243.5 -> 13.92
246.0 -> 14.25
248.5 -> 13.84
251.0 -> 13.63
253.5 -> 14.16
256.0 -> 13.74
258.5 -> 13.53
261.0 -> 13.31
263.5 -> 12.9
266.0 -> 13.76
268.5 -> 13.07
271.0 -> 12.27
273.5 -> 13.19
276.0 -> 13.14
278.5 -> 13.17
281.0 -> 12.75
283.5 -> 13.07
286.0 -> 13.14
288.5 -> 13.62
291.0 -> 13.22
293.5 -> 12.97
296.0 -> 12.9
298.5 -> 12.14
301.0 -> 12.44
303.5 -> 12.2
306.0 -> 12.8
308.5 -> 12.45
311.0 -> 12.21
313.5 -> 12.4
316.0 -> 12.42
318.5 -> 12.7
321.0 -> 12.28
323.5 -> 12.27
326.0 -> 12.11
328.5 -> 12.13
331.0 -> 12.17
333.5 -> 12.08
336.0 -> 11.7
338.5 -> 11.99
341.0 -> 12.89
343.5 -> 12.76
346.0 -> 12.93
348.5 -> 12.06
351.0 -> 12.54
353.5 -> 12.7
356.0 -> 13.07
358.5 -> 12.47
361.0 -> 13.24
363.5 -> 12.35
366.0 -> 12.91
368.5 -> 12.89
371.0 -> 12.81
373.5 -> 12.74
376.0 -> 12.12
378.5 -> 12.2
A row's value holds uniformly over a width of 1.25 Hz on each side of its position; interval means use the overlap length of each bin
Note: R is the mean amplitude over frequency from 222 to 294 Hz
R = 13.6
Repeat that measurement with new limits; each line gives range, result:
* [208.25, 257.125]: 14.3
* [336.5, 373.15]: 12.7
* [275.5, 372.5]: 12.6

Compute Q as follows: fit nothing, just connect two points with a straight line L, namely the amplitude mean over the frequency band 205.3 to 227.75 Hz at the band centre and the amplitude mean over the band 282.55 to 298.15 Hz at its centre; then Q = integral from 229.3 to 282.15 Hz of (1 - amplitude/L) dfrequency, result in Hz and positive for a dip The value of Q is 1.6 Hz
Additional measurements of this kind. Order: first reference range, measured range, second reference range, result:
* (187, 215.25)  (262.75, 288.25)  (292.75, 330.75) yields 0.3 Hz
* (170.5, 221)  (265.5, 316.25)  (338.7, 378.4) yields 3.0 Hz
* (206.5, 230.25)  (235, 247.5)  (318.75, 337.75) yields 0.4 Hz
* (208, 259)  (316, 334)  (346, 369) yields 1.2 Hz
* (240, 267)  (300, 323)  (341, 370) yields 1.3 Hz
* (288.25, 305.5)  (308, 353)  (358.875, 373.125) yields 1.5 Hz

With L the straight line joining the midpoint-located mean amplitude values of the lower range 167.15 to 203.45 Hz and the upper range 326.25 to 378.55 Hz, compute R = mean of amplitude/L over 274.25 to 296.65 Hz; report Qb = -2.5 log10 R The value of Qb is 0.03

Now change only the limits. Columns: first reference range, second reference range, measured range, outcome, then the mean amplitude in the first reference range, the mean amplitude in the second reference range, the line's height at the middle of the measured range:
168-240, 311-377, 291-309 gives 0.05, 14.8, 12.5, 13.2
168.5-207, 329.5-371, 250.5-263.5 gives 0.02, 14.9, 12.6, 13.9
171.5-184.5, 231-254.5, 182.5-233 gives -0.03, 14.9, 13.9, 14.4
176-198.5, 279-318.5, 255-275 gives 0.01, 14.8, 12.7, 13.4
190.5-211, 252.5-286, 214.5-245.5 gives -0.02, 14.9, 13.2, 14.2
